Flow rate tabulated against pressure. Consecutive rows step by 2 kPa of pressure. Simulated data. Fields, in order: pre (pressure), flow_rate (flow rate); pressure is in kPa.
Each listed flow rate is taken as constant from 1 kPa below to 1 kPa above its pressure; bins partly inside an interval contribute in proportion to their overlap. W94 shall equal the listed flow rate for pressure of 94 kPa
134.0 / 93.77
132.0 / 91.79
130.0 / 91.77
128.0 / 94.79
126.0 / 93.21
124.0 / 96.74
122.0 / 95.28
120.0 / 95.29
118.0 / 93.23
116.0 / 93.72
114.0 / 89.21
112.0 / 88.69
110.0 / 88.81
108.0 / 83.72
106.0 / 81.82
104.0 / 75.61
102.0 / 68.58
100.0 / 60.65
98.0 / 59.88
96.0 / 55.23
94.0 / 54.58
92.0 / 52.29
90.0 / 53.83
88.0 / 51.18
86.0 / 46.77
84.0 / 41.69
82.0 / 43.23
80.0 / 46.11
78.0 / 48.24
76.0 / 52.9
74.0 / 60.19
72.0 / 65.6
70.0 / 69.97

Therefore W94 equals 54.58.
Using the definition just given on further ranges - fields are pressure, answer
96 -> 55.23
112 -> 88.69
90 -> 53.83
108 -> 83.72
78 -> 48.24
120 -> 95.29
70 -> 69.97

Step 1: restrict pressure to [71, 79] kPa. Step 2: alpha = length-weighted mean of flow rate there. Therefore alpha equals 56.7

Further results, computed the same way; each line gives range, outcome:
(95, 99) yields 57.6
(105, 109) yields 82.8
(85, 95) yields 51.7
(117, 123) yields 94.6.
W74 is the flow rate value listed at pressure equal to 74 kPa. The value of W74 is 60.19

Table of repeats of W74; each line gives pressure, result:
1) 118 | 93.23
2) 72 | 65.6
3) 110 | 88.81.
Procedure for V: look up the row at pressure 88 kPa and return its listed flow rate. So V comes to 51.18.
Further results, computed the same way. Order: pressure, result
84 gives 41.69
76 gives 52.9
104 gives 75.61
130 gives 91.77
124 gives 96.74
